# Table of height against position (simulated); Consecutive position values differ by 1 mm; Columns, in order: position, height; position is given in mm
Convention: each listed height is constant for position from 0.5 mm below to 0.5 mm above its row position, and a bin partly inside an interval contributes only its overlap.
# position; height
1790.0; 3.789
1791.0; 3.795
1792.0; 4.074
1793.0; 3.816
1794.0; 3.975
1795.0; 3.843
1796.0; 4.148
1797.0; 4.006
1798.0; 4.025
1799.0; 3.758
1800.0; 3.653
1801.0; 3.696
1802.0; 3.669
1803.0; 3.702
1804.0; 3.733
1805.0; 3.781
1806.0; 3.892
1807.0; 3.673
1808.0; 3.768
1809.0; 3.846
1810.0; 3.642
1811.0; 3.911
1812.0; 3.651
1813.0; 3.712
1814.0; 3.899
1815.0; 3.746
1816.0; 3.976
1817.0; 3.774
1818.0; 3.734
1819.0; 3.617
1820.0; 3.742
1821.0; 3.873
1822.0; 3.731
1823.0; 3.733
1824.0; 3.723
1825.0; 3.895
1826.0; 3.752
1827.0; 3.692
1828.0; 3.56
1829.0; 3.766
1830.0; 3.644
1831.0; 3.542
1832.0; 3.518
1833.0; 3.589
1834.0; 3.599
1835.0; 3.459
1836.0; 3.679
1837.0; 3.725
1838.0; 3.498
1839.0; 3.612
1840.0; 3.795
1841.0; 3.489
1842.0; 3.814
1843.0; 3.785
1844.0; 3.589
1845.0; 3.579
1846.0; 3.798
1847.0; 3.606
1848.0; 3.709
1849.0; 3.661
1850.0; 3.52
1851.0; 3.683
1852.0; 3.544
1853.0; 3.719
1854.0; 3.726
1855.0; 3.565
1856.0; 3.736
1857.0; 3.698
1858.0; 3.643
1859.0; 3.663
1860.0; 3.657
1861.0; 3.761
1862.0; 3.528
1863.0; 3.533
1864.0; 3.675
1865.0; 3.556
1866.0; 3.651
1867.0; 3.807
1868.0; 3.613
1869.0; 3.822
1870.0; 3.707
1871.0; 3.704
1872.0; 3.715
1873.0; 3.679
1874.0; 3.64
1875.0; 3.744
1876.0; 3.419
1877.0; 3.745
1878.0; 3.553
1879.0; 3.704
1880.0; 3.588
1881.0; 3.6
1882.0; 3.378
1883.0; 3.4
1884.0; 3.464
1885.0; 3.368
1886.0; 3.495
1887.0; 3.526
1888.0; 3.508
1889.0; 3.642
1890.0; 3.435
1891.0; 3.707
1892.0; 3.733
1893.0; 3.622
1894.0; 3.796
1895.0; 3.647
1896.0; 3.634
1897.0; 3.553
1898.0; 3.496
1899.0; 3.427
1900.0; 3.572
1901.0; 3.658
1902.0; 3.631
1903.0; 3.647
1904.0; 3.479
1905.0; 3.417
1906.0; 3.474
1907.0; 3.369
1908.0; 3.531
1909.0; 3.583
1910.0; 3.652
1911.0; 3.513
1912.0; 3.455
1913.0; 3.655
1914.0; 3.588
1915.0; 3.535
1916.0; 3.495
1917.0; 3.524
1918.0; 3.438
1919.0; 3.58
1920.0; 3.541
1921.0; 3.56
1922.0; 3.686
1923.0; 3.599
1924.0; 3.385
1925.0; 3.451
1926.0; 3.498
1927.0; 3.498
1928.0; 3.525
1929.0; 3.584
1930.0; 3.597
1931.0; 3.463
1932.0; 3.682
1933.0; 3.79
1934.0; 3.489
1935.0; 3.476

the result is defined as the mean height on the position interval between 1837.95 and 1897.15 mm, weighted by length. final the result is 3.63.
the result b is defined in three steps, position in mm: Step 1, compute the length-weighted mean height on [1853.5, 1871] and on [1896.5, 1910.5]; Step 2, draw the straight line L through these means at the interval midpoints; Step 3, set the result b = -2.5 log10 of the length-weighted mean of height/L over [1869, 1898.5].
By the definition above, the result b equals 0.001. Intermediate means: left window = 3.67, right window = 3.53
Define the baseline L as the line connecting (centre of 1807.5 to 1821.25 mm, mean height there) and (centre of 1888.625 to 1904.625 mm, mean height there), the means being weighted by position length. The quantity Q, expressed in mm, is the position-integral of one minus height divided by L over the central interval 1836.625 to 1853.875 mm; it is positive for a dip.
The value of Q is 0.3 mm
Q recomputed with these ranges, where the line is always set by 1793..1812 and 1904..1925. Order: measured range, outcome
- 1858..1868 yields 0.0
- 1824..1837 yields 0.3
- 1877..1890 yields 0.3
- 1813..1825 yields 0.0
